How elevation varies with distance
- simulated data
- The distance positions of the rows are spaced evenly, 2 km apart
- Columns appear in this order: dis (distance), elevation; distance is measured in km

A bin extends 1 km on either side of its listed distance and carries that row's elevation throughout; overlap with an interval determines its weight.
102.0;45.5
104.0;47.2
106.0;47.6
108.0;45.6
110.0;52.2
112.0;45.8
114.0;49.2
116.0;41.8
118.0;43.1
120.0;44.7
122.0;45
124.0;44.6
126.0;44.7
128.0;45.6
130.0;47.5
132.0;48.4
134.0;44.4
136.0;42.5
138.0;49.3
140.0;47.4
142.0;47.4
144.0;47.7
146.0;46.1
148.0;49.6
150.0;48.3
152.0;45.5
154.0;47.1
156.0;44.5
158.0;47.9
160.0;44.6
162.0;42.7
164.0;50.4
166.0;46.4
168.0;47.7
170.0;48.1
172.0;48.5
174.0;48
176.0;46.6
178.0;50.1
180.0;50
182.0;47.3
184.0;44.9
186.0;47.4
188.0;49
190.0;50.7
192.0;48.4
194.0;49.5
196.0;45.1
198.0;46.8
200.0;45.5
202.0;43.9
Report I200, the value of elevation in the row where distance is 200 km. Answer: 45.5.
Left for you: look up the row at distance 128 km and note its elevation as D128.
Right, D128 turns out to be 45.6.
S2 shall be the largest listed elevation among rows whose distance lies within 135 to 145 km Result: 49.3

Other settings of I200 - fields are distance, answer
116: 41.8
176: 46.6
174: 48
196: 45.1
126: 44.7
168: 47.7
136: 42.5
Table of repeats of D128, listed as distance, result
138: 49.3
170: 48.1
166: 46.4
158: 47.9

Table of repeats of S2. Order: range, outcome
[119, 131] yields 47.5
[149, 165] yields 50.4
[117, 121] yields 44.7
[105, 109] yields 47.6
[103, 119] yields 52.2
